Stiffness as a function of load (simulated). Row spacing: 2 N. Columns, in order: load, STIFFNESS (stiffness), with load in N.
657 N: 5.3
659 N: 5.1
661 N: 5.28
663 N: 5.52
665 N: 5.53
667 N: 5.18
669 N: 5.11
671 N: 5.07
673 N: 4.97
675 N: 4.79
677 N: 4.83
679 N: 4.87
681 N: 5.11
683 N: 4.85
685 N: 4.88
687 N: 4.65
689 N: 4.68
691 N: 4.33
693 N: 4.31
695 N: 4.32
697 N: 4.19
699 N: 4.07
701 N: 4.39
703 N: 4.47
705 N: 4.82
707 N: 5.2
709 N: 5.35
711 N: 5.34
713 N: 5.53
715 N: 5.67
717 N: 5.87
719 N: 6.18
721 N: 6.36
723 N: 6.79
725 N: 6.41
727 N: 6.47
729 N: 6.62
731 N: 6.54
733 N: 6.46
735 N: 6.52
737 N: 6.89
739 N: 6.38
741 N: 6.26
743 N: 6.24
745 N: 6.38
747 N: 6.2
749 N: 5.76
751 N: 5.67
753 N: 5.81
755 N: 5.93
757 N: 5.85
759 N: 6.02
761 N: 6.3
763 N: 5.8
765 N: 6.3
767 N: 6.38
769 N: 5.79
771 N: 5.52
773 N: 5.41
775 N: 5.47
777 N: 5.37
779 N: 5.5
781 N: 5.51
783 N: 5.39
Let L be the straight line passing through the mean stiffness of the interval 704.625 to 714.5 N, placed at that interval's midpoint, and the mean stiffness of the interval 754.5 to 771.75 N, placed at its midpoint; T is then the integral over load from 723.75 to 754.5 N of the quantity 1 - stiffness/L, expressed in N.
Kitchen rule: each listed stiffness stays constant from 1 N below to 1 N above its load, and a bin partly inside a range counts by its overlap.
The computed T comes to -3.4 N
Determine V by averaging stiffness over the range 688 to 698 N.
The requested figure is 4.37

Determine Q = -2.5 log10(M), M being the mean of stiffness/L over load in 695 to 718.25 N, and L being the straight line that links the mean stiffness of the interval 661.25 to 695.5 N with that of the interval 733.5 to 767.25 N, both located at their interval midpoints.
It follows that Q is 0.09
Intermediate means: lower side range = 4.9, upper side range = 6.16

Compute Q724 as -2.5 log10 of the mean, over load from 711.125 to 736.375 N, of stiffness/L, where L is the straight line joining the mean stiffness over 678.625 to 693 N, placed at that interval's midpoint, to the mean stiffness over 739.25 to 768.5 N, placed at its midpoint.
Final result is -0.14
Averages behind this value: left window 4.73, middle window 6.26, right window 6.07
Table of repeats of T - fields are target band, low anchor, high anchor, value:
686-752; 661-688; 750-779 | -2.13 N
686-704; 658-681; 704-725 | 3.59 N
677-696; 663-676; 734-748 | 2.66 N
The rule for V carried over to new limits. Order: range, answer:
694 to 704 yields 4.29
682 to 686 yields 4.87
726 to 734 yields 6.52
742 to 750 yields 6.14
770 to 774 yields 5.46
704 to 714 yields 5.25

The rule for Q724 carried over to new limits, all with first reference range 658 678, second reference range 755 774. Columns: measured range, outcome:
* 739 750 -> -0.08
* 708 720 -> -0.03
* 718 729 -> -0.16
